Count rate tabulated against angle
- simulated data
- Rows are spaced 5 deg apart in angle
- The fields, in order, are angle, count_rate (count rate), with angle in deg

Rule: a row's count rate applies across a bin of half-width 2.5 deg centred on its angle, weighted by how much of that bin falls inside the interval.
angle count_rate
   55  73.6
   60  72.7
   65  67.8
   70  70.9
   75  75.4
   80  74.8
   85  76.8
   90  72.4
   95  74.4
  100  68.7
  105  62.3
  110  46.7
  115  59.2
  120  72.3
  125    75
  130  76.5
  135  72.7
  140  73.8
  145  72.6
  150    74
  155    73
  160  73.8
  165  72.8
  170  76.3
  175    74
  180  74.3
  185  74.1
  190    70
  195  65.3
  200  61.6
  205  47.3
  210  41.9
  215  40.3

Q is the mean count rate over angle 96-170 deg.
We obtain 69.9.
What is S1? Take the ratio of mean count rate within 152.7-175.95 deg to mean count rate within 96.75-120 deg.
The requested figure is 1.2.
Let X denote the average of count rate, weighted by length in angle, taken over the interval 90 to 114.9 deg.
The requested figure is 63.6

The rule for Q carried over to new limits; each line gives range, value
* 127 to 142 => 74.4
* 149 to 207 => 69.8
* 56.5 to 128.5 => 69.4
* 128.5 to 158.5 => 73.7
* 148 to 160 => 73.5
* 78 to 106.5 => 71.8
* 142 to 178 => 73.8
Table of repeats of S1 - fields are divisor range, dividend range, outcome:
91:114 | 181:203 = 1.07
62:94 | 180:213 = 0.83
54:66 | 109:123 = 0.86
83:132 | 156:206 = 1.02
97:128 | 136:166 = 1.14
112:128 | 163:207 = 1.00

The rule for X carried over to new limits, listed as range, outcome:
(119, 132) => 74.8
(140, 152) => 73.4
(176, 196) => 71.6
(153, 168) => 73.3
